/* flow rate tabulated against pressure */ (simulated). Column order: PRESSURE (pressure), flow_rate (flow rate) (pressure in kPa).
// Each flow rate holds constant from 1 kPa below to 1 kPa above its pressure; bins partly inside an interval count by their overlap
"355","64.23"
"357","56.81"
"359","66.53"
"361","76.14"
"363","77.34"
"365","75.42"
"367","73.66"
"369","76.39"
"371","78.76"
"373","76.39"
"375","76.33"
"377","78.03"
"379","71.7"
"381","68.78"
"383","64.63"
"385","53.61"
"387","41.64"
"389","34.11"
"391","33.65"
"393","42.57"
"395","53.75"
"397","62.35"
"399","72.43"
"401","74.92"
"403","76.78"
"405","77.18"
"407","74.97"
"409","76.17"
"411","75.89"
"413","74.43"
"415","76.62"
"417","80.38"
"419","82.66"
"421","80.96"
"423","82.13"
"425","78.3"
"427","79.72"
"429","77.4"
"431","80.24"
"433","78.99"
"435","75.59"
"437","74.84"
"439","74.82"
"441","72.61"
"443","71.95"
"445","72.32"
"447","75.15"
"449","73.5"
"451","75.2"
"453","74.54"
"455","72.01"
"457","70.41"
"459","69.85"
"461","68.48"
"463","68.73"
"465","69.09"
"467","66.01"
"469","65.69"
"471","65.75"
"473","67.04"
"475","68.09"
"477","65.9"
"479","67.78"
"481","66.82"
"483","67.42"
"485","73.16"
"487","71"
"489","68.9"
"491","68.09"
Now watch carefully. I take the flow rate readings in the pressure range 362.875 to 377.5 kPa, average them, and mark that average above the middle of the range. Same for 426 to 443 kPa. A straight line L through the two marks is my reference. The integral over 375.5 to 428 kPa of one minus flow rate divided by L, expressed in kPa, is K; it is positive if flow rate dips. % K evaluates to 5.7 kPa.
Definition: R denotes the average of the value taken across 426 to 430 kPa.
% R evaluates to 78.6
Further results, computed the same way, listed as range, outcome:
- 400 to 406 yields 76.3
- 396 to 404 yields 71.6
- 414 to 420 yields 79.9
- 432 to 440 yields 76.1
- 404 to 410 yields 76.1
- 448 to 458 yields 73.1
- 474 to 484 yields 67.2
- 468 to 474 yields 66.2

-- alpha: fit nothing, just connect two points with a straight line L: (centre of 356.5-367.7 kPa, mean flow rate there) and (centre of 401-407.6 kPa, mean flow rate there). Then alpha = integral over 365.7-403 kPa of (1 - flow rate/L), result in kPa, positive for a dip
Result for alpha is 5.3 kPa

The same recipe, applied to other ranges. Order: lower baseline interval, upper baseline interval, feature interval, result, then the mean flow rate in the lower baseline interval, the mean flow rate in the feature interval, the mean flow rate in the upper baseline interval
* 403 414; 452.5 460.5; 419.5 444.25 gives -1.2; 75.8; 77.4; 71.3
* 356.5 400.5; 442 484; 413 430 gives -3.2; 64.3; 79.5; 69.6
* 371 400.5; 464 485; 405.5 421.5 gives -3.9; 60.2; 77.6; 67.3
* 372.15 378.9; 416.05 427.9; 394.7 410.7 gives 1.4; 76.2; 72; 80.7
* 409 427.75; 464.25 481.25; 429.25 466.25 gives -0.4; 78.8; 73.3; 66.9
